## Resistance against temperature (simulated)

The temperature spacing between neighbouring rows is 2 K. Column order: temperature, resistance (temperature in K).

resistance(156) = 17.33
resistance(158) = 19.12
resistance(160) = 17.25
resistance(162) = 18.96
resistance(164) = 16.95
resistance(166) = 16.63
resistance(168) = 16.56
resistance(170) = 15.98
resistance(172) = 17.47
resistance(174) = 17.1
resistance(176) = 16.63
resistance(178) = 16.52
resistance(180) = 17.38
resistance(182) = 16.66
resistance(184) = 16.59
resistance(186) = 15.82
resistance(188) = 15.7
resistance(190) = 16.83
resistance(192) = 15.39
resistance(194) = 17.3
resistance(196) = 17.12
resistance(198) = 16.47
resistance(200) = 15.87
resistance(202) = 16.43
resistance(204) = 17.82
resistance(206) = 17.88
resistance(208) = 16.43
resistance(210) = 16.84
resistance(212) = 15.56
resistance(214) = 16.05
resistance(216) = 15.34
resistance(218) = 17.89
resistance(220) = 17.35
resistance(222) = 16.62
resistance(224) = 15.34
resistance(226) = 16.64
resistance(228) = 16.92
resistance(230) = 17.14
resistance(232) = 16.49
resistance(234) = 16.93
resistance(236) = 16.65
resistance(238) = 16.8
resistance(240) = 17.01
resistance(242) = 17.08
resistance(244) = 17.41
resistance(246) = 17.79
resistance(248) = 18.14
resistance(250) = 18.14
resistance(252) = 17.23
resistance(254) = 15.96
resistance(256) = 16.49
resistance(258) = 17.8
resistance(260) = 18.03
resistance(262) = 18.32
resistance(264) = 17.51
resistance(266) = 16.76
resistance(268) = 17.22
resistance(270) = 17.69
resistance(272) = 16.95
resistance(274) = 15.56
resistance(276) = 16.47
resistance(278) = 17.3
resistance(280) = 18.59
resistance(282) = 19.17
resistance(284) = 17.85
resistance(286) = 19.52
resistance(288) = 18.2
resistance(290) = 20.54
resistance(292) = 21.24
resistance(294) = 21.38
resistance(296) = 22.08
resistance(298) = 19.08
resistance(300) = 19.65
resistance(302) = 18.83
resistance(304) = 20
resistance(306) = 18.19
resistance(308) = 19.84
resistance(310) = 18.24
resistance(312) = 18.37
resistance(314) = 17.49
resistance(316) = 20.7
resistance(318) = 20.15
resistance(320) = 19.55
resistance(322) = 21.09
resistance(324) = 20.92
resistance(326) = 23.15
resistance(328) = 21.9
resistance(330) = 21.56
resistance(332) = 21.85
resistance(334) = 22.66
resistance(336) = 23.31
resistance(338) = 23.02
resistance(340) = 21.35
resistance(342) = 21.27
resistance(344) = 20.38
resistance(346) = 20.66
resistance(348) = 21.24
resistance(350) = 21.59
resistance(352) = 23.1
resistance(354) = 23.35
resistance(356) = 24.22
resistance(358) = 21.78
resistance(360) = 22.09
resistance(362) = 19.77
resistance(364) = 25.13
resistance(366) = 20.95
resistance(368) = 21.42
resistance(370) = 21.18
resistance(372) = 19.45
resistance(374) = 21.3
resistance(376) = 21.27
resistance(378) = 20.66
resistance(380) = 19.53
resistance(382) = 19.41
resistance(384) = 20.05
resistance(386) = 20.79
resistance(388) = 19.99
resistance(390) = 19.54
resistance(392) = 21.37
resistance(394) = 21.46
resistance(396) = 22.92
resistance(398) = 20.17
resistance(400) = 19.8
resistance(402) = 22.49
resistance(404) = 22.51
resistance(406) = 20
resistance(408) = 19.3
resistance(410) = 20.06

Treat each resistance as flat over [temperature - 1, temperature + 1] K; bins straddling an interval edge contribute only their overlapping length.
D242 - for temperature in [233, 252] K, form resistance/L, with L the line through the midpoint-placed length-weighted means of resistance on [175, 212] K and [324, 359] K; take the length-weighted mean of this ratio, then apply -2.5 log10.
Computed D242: 0.07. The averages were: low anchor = 16.6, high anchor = 22.1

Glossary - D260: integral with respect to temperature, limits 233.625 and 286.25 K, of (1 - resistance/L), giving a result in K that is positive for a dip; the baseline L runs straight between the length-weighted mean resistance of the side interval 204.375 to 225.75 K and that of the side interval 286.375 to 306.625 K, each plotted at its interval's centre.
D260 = 2.9 K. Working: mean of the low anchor 16.6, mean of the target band 17.4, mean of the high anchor 19.9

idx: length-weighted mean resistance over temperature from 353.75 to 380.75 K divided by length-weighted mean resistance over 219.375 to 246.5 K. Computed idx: 1.28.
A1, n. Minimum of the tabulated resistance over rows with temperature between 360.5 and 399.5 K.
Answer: 19.41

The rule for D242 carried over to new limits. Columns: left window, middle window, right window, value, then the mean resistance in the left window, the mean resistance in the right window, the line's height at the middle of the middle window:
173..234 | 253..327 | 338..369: 0.05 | 16.6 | 21.9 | 19.7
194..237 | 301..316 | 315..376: 0.08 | 16.7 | 21.7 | 20.2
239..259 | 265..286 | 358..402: 0.04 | 17.3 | 20.9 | 18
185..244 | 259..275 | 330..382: 0.07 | 16.6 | 21.7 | 18.5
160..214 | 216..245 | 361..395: 0.05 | 16.7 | 20.8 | 17.6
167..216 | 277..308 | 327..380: 0.02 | 16.6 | 21.7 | 19.8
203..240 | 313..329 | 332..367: 0.02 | 16.7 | 22.1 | 20.9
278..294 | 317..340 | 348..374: -0.05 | 19.3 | 21.9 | 20.8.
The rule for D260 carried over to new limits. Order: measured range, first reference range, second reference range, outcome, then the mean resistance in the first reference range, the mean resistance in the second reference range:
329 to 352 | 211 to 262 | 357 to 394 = -2.2 K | 16.9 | 20.9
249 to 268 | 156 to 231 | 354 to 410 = 0.9 K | 16.8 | 21.1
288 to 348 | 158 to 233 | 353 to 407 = -2.7 K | 16.7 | 21.2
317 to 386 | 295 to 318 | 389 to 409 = -4.6 K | 19.4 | 21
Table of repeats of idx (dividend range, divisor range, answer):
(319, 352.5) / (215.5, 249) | 1.28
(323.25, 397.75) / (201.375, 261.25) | 1.27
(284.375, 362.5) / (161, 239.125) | 1.25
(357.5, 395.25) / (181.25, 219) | 1.26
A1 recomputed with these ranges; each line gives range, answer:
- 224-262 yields 15.34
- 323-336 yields 20.92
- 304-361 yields 17.49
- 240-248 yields 17.01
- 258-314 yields 15.56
